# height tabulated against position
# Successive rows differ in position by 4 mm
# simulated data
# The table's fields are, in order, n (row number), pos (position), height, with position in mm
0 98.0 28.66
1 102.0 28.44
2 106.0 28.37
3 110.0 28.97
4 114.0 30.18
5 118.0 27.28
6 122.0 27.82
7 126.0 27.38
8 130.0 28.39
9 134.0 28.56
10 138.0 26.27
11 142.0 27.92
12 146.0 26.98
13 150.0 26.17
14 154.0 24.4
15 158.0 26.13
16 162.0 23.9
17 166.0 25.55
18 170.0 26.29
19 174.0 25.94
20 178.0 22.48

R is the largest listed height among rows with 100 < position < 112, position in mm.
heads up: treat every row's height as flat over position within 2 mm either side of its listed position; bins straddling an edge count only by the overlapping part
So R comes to 28.97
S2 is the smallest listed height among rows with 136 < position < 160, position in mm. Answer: 24.4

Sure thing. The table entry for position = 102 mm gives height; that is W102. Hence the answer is 28.44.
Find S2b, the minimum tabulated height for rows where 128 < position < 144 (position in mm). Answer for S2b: 26.27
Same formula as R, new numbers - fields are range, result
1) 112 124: 30.18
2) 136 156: 27.92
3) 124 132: 28.39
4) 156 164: 26.13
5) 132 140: 28.56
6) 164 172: 26.29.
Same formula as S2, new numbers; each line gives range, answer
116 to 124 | 27.28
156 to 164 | 23.9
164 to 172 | 25.55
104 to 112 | 28.37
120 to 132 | 27.38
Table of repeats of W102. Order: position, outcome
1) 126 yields 27.38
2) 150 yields 26.17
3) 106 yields 28.37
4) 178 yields 22.48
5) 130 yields 28.39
